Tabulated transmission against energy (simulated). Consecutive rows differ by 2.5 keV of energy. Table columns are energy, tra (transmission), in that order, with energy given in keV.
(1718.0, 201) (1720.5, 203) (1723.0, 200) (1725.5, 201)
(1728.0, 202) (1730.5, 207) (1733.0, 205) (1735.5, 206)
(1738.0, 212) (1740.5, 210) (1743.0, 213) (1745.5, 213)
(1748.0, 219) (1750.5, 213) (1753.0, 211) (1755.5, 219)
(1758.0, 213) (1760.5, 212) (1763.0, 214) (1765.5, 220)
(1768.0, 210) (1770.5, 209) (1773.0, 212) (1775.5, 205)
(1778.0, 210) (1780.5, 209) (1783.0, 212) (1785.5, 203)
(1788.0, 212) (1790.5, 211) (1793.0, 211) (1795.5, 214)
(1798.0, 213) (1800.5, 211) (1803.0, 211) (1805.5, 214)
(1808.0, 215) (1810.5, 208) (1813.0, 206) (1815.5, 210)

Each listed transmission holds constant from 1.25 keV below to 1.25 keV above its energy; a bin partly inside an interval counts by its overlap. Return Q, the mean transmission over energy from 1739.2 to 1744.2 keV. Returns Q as 211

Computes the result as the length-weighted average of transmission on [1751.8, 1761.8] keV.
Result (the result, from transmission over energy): 214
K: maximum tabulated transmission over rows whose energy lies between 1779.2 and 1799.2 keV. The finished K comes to 214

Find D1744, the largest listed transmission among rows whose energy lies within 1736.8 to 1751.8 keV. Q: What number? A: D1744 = 219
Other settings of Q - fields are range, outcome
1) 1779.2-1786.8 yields 208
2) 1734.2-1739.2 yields 209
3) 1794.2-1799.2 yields 213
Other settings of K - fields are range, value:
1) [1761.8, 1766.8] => 220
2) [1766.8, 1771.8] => 210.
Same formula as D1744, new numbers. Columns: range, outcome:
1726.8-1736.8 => 207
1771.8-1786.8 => 212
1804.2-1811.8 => 215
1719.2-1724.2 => 203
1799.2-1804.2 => 211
